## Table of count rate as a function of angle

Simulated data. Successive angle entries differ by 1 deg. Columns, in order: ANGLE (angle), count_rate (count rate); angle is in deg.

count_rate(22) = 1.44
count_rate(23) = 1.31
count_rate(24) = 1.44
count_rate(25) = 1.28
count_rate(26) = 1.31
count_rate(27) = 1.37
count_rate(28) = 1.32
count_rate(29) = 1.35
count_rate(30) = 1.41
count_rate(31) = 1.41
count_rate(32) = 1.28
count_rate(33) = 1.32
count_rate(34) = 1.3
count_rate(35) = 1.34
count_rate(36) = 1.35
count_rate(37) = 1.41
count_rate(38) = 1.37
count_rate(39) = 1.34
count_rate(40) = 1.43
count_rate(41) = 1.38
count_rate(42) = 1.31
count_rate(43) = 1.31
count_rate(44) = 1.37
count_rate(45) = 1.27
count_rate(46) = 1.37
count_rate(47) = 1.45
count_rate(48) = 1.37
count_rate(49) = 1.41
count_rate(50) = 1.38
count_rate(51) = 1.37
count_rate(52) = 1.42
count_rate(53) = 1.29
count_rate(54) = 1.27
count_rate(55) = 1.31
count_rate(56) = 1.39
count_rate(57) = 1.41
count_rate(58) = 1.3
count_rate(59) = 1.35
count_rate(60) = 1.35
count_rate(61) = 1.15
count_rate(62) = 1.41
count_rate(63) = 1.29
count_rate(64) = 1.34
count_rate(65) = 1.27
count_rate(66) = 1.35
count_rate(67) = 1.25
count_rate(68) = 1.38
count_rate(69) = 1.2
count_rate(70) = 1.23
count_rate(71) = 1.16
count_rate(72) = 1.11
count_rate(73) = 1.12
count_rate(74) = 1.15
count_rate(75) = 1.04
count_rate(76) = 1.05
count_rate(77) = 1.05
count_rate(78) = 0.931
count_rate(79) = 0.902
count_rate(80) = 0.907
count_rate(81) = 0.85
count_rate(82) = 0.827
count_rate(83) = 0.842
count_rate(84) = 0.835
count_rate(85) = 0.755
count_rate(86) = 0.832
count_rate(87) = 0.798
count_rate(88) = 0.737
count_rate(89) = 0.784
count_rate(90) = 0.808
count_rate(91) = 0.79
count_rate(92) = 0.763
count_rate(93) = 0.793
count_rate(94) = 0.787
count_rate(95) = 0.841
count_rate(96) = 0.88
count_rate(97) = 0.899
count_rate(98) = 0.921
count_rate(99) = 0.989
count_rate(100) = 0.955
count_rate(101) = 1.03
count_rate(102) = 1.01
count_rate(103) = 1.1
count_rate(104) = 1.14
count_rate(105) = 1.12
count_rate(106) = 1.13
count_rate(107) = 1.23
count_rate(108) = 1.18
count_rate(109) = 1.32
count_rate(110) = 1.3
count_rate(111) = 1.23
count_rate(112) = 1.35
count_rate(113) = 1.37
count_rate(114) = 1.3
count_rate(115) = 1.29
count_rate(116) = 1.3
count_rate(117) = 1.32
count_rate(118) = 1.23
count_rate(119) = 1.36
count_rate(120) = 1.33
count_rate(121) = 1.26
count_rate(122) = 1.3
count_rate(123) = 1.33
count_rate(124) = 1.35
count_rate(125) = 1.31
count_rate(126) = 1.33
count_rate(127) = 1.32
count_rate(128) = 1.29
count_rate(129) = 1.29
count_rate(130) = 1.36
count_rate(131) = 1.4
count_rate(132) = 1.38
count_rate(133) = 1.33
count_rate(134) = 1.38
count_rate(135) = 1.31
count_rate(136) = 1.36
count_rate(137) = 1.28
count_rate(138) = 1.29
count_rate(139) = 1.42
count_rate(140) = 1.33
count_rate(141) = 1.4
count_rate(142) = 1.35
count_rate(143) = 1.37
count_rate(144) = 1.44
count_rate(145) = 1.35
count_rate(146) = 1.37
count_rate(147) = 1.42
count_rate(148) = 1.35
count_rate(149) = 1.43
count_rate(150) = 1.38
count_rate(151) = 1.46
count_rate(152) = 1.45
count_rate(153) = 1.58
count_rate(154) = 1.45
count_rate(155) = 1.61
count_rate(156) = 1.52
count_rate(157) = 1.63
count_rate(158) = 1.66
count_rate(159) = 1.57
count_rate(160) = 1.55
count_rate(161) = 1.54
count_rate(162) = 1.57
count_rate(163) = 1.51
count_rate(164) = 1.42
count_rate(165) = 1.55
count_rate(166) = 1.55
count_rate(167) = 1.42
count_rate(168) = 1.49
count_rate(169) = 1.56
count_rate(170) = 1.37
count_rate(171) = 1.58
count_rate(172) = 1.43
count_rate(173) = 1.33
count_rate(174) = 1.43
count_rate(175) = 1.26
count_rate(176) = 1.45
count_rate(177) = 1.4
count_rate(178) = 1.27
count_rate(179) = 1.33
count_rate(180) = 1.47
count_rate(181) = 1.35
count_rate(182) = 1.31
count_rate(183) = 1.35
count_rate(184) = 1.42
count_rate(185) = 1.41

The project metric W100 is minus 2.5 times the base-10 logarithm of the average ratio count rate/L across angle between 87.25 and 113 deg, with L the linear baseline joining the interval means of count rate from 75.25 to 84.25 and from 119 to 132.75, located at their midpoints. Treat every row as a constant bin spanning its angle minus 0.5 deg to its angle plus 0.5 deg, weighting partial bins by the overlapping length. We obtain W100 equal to 0.101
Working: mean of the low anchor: 0.916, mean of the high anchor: 1.33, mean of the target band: 1.01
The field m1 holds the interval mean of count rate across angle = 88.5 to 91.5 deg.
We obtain 0.794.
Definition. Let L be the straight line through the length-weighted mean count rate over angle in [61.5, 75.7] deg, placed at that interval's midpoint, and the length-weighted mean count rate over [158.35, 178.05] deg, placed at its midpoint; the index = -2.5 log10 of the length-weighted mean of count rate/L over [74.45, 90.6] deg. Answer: 0.40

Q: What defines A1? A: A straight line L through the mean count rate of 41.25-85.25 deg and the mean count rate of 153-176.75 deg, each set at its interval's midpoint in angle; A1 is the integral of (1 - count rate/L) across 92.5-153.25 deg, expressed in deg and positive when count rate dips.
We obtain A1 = 5.6 deg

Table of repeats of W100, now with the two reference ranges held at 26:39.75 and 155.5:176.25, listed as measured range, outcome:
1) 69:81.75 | 0.32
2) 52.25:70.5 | 0.06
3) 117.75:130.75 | 0.11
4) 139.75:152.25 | 0.06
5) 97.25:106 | 0.35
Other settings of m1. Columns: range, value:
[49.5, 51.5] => 1.38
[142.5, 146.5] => 1.38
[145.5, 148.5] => 1.38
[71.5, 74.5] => 1.13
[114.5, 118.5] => 1.29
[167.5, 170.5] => 1.47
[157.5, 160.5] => 1.59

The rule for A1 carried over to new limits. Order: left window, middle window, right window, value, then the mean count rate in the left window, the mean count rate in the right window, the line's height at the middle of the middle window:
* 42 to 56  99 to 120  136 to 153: 2.5 deg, 1.35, 1.39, 1.37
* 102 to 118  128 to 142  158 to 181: -0.2 deg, 1.24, 1.46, 1.33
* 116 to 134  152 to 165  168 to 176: -1.4 deg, 1.32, 1.43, 1.4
